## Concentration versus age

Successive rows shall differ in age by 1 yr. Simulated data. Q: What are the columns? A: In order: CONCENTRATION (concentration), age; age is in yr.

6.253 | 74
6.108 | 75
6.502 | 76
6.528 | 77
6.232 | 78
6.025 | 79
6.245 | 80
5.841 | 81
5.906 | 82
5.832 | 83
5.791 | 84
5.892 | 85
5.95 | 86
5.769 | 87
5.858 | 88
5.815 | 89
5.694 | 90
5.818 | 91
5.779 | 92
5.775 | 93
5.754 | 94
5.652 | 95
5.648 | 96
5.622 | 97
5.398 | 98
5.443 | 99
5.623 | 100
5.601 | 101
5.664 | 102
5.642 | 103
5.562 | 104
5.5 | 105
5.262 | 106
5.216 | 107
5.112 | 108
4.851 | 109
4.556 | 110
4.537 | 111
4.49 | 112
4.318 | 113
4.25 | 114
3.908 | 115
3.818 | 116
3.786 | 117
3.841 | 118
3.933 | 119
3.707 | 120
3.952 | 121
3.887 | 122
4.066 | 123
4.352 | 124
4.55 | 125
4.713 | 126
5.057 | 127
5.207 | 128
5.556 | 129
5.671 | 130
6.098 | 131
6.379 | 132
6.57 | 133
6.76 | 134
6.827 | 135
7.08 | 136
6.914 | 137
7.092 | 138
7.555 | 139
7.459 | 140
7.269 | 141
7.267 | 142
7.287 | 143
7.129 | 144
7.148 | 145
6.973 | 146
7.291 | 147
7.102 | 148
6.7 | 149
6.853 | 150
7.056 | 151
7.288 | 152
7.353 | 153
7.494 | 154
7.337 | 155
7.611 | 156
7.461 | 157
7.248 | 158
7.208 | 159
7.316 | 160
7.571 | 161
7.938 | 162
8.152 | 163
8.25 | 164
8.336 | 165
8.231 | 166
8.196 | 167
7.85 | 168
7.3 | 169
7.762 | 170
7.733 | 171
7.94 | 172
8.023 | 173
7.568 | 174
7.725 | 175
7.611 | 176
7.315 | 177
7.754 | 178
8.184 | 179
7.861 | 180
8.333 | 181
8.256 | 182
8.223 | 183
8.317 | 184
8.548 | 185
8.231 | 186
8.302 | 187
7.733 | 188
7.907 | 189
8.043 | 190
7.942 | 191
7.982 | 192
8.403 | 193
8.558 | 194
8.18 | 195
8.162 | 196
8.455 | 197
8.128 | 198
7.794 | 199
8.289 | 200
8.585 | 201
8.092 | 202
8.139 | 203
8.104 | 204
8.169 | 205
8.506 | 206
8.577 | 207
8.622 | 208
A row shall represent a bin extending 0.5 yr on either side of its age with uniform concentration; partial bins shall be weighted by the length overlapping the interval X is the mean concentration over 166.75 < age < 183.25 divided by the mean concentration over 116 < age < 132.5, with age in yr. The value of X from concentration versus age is 1.69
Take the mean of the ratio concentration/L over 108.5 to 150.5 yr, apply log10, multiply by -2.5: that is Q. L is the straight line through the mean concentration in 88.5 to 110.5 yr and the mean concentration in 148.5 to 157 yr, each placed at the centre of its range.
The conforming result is 0.16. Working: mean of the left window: 5.5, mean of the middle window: 5.64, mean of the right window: 7.23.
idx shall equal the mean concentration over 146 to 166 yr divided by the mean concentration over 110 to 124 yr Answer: 1.83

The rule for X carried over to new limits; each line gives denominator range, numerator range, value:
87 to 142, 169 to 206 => 1.49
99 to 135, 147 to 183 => 1.55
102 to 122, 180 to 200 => 1.80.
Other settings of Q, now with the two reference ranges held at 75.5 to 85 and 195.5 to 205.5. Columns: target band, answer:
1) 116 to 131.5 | 0.45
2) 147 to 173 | -0.01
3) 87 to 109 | 0.15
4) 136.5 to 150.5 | 0.01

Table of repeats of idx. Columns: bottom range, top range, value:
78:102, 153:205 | 1.38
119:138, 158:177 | 1.44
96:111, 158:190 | 1.48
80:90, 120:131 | 0.81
